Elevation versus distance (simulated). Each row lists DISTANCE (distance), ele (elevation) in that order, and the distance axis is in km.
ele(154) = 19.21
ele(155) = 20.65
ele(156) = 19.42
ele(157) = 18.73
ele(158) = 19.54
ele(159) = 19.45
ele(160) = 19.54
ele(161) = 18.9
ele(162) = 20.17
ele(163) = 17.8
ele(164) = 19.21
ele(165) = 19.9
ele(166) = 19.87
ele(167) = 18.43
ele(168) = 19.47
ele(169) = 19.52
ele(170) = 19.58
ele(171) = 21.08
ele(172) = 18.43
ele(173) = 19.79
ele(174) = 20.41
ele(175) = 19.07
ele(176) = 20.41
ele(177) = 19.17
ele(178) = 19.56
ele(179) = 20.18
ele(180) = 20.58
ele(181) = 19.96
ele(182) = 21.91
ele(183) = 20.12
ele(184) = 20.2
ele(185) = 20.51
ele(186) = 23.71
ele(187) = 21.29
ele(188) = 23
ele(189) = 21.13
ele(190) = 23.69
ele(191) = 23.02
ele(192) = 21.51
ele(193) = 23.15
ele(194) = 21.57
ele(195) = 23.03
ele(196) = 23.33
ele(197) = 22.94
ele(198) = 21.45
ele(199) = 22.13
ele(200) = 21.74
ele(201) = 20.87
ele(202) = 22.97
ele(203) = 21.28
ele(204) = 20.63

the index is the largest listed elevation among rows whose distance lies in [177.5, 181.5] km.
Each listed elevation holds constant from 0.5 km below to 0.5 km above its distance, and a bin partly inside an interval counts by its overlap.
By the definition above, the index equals 20.58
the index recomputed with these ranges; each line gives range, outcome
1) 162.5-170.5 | 19.9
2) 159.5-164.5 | 20.17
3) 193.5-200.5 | 23.33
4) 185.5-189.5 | 23.71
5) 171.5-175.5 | 20.41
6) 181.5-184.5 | 21.91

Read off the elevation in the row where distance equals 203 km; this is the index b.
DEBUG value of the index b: 21.28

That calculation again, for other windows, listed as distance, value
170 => 19.58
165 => 19.9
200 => 21.74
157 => 18.73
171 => 21.08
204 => 20.63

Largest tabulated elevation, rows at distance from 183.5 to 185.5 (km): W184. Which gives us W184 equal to 20.51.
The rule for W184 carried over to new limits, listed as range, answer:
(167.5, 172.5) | 21.08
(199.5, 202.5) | 22.97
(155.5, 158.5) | 19.54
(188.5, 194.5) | 23.69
